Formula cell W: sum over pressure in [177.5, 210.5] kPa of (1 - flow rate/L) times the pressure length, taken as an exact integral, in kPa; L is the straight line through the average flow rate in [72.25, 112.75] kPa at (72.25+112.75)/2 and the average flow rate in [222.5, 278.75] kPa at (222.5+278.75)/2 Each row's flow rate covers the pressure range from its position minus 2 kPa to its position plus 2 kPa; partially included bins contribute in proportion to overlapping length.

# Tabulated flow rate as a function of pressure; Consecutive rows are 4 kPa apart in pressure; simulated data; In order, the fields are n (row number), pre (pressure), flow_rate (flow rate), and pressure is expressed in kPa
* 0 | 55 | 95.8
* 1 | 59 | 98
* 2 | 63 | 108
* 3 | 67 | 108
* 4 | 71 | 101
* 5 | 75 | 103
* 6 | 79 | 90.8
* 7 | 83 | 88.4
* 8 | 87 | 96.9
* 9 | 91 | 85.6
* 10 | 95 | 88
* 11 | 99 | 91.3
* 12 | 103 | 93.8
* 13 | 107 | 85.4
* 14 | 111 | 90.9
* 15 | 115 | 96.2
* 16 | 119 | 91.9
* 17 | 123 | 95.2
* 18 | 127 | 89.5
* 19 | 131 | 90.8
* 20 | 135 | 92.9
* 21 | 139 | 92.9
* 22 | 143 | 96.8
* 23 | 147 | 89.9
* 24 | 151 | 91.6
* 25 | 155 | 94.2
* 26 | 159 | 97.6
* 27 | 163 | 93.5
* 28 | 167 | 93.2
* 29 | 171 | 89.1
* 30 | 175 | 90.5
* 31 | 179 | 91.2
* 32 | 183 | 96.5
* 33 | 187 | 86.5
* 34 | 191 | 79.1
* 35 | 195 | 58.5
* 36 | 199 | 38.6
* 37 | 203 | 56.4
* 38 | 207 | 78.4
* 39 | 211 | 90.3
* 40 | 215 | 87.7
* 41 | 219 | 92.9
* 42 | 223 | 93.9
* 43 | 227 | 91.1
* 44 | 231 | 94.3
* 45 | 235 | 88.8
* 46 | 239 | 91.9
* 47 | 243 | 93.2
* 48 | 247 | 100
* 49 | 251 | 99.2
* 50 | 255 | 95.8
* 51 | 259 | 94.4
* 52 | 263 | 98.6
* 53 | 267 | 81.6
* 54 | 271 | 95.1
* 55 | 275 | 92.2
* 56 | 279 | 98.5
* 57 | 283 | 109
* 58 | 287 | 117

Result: 6.8 kPa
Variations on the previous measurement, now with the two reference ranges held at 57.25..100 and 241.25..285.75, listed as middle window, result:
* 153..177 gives 0.85 kPa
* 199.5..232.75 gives 4.49 kPa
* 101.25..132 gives 1.49 kPa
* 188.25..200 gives 4.17 kPa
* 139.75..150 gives 0.35 kPa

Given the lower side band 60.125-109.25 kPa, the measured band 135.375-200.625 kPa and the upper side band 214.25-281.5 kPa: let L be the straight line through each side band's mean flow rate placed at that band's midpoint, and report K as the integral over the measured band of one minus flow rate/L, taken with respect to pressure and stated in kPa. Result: 5.3 kPa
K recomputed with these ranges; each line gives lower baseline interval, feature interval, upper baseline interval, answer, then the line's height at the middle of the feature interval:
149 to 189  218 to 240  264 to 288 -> 0.8 kPa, 95.6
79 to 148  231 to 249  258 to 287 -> 0.5 kPa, 96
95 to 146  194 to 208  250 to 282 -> 5.5 kPa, 93.5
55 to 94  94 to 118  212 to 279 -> 1.4 kPa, 96.6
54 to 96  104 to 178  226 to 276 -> 2.6 kPa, 95.7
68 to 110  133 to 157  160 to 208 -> -2.3 kPa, 85.1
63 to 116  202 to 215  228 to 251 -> 2.2 kPa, 94.1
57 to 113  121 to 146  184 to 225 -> -1.5 kPa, 87.5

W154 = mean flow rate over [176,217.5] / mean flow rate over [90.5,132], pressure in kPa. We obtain 0.8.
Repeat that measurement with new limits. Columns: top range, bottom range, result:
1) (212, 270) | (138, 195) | 1.03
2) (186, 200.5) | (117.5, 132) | 0.71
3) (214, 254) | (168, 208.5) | 1.22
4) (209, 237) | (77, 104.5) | 1.01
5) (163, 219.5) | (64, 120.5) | 0.86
